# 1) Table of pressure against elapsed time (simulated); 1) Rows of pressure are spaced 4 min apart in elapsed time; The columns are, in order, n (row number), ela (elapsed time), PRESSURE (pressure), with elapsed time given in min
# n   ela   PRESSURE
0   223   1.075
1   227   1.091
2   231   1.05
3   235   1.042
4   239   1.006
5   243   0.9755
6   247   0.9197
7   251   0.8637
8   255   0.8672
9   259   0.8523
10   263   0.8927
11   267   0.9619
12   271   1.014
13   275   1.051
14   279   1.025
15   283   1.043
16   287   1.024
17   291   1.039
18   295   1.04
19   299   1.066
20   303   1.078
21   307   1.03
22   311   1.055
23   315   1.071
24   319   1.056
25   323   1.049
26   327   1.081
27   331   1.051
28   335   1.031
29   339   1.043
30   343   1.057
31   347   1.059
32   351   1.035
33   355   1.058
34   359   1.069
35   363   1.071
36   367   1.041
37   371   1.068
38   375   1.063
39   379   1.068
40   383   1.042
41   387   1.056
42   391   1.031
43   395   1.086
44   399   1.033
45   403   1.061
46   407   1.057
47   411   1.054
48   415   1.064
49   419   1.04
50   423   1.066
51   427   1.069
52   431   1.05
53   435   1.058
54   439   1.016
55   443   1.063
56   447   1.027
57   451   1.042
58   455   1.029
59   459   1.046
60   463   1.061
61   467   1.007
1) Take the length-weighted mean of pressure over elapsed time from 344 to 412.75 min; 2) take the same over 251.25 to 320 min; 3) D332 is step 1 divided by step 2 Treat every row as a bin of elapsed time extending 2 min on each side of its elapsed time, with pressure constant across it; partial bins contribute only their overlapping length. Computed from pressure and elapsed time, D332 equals 1.05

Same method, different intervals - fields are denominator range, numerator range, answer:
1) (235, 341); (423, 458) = 1.04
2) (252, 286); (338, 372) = 1.10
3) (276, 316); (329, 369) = 1.00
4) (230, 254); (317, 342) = 1.09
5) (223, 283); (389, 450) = 1.08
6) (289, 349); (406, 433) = 1.00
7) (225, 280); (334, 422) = 1.09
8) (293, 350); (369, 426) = 1.00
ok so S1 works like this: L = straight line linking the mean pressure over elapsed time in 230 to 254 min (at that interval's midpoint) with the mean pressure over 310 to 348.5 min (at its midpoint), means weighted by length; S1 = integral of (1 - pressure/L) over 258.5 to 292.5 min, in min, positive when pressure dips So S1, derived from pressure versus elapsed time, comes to 0.3 min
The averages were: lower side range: 0.969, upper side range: 1.06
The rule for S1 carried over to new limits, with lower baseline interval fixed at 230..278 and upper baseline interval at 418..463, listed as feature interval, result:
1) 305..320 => -1.0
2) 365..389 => -0.9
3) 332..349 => -0.8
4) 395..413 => -0.5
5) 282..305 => -1.7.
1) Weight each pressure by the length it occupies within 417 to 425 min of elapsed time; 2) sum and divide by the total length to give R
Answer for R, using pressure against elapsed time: 1.05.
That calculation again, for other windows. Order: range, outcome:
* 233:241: 1.02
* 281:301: 1.04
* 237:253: 0.941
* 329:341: 1.04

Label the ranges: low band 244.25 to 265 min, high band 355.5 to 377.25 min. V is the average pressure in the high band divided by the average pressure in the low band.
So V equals 1.20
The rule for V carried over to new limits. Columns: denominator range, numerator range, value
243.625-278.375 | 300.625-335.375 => 1.13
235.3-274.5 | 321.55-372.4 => 1.12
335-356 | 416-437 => 1.01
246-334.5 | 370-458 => 1.04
